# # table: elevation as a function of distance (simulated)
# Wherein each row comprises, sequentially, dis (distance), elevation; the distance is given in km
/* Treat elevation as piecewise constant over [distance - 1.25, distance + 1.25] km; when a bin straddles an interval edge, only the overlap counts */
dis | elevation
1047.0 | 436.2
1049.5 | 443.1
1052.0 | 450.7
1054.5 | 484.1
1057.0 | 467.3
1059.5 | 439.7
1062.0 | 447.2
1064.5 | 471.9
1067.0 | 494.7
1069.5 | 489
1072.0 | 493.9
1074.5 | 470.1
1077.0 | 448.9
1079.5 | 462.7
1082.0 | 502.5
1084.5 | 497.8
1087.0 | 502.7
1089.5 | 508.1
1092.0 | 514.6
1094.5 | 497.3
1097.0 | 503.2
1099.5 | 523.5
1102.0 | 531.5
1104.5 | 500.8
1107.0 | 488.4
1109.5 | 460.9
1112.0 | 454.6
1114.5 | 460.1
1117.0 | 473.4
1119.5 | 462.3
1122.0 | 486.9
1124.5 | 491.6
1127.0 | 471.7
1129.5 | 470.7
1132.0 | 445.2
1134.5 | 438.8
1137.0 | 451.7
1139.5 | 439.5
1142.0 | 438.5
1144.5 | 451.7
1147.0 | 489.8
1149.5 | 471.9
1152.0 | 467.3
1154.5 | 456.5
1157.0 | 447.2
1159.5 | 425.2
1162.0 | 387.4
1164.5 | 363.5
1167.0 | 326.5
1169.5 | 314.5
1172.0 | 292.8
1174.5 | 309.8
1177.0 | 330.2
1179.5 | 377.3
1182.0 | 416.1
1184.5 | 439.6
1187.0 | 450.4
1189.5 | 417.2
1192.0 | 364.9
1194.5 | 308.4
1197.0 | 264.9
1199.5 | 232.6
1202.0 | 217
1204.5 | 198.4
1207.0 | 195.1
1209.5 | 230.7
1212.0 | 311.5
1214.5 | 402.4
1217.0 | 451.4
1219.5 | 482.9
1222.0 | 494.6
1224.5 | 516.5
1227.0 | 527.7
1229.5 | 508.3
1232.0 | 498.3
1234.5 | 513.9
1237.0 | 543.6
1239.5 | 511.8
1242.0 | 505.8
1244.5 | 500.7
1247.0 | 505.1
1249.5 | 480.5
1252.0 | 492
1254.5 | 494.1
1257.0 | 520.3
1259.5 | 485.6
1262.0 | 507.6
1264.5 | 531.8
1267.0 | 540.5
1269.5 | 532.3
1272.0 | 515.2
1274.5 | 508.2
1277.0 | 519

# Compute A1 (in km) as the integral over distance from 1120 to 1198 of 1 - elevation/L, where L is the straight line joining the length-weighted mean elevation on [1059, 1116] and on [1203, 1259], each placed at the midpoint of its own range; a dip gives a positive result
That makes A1 9.5 km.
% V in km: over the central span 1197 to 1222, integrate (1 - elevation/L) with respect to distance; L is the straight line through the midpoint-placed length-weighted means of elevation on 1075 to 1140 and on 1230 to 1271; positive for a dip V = 9.6 km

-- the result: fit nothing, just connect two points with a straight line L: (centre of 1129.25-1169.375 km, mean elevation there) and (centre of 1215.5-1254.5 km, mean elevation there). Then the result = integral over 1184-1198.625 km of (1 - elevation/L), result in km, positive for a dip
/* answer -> 3.1 km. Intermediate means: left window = 431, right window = 501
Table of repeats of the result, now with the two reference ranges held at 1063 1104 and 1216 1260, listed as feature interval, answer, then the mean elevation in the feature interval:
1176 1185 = 2.0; 388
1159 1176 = 5.3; 342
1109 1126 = 0.9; 470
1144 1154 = 0.5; 471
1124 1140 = 1.3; 458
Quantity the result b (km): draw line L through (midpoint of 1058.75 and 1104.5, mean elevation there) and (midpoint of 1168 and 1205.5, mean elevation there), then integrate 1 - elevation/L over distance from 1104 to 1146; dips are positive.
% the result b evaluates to -4.0 km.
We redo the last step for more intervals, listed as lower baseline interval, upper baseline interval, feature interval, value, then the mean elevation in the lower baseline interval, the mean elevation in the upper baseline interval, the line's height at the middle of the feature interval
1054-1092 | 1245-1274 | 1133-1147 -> 1.2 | 480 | 509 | 490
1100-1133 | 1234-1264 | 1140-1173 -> 5.0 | 478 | 506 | 486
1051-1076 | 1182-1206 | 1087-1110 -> -3.9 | 471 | 325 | 432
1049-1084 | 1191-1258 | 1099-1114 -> -1.1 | 470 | 417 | 457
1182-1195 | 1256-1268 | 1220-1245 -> -2.2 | 403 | 517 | 471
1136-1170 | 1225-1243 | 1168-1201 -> 8.2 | 426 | 516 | 461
